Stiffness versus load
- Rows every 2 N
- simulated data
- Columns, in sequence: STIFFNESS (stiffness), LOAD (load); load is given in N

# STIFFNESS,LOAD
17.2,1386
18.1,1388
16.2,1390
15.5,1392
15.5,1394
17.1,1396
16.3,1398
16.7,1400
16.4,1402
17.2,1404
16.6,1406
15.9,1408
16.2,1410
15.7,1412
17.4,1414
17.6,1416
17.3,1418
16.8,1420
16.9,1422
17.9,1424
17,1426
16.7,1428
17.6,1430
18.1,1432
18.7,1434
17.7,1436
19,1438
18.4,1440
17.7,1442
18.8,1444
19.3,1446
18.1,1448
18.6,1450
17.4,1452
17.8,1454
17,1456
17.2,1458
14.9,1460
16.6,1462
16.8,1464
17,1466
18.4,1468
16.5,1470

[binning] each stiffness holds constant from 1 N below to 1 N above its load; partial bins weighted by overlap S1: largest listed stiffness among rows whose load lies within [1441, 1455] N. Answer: 19.3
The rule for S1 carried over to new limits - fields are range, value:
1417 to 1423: 17.3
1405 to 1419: 17.6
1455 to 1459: 17.2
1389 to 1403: 17.1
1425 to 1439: 19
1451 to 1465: 17.8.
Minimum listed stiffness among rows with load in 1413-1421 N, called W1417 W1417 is 16.8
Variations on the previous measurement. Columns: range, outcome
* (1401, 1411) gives 15.9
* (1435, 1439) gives 17.7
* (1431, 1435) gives 18.1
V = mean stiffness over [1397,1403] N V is 16.5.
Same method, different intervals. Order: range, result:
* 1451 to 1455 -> 17.6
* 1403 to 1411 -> 16.5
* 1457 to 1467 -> 16.5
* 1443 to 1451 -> 18.7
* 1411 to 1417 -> 16.9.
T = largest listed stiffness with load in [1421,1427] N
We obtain 17.9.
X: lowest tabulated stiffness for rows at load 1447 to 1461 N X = 14.9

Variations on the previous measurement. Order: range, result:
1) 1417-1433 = 16.7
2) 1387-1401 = 15.5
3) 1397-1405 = 16.3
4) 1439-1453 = 17.4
